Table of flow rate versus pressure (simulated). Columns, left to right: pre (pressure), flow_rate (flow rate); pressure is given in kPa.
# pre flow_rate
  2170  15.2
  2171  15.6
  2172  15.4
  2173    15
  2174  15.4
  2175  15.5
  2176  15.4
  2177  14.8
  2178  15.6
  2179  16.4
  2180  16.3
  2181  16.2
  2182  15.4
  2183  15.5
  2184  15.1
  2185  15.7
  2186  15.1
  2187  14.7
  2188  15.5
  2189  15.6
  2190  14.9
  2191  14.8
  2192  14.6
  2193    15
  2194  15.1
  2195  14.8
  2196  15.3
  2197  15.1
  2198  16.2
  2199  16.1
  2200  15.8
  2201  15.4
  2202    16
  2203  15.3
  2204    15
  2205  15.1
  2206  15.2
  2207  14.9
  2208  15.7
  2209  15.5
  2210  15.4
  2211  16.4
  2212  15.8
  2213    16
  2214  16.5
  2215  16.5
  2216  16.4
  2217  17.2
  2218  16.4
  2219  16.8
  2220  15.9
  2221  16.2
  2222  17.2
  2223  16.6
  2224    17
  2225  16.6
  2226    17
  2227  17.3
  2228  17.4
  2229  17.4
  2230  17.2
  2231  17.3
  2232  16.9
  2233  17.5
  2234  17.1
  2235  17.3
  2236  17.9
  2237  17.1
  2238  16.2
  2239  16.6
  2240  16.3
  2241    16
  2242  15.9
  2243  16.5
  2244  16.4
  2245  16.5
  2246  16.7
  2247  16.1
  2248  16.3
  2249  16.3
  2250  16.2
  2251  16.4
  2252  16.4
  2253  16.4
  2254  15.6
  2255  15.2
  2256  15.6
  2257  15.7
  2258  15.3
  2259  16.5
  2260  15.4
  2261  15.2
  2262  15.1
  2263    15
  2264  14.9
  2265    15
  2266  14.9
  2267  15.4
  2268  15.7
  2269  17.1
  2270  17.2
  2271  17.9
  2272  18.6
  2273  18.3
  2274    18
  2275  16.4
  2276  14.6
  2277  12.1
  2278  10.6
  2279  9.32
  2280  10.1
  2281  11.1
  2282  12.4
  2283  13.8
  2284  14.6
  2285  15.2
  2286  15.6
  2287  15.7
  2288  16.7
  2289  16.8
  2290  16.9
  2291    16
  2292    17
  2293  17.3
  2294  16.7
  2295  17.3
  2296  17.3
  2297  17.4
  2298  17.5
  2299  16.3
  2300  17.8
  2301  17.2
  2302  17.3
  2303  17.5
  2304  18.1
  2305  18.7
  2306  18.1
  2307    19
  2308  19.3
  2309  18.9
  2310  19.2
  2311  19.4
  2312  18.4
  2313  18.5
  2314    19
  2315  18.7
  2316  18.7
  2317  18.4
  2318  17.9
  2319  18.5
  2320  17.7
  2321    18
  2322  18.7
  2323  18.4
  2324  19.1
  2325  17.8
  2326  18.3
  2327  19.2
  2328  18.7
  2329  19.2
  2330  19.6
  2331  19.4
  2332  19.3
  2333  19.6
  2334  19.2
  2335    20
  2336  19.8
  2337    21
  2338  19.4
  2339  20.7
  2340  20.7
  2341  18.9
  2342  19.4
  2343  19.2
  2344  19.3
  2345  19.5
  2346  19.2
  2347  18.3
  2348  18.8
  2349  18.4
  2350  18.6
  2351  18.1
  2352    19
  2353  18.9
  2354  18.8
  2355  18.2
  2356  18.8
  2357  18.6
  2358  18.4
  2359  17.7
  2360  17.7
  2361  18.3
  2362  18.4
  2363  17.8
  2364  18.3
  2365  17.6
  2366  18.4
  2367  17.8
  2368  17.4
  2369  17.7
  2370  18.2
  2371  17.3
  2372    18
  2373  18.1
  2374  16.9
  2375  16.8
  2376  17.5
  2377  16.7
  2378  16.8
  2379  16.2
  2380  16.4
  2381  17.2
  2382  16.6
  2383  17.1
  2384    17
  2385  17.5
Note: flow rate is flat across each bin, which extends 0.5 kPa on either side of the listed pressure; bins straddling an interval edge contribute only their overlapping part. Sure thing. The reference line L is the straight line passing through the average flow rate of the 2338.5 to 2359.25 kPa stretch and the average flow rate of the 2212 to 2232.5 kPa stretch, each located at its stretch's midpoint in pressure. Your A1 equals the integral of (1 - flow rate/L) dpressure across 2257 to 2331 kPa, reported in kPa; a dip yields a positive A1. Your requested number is 5.14 kPa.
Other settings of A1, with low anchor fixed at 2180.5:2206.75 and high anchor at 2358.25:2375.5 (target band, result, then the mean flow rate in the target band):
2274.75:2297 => 2.5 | 14.7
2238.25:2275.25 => 0.1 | 16.2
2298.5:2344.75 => -4.5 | 18.8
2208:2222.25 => -0.6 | 16.3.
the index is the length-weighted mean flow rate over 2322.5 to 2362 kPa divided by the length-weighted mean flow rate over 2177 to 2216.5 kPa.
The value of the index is 1.2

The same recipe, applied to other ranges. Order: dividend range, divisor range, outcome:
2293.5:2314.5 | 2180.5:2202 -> 1.18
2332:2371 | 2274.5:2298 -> 1.26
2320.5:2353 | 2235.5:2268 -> 1.20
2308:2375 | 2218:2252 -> 1.12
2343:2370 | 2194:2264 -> 1.14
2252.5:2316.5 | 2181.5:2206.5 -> 1.07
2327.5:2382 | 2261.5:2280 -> 1.22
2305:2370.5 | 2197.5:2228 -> 1.16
